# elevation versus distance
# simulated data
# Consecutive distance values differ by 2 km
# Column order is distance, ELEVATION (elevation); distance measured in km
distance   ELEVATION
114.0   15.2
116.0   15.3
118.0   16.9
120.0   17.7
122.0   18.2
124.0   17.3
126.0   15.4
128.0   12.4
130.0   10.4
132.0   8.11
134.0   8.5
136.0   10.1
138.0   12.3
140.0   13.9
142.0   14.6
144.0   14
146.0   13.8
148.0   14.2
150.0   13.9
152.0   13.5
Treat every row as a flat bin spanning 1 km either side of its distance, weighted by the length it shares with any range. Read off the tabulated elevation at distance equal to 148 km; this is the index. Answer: 14.2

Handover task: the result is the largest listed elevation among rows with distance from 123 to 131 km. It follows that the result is 17.3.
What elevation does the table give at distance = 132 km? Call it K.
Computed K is 8.11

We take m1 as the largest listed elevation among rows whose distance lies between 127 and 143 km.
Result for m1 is 14.6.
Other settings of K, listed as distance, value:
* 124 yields 17.3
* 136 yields 10.1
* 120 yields 17.7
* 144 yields 14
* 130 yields 10.4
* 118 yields 16.9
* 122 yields 18.2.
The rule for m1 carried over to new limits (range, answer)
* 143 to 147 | 14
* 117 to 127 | 18.2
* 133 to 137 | 10.1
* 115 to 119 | 16.9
